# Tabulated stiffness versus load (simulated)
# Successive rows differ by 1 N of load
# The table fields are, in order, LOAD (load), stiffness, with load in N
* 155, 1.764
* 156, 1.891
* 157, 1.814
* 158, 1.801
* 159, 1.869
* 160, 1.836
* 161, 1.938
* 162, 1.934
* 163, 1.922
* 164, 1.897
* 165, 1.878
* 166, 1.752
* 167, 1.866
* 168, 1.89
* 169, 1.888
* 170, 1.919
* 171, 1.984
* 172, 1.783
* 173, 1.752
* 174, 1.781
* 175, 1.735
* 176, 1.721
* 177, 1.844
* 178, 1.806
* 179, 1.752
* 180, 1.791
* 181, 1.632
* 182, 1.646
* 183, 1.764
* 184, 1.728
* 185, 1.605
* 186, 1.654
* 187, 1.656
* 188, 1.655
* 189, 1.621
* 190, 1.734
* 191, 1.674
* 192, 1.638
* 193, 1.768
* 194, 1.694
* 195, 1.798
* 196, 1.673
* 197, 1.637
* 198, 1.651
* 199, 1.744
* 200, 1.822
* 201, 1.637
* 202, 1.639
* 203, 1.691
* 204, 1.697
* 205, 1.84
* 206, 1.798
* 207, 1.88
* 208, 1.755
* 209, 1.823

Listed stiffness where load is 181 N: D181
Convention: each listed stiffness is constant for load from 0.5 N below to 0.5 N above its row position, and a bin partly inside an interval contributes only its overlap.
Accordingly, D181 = 1.632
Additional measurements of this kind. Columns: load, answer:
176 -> 1.721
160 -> 1.836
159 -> 1.869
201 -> 1.637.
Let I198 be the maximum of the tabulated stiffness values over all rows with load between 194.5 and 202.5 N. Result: 1.822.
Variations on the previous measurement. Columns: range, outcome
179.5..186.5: 1.791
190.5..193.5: 1.768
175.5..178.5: 1.844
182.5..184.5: 1.764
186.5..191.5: 1.734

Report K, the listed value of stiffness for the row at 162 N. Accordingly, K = 1.934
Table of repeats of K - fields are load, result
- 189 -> 1.621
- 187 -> 1.656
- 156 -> 1.891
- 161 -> 1.938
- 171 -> 1.984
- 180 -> 1.791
